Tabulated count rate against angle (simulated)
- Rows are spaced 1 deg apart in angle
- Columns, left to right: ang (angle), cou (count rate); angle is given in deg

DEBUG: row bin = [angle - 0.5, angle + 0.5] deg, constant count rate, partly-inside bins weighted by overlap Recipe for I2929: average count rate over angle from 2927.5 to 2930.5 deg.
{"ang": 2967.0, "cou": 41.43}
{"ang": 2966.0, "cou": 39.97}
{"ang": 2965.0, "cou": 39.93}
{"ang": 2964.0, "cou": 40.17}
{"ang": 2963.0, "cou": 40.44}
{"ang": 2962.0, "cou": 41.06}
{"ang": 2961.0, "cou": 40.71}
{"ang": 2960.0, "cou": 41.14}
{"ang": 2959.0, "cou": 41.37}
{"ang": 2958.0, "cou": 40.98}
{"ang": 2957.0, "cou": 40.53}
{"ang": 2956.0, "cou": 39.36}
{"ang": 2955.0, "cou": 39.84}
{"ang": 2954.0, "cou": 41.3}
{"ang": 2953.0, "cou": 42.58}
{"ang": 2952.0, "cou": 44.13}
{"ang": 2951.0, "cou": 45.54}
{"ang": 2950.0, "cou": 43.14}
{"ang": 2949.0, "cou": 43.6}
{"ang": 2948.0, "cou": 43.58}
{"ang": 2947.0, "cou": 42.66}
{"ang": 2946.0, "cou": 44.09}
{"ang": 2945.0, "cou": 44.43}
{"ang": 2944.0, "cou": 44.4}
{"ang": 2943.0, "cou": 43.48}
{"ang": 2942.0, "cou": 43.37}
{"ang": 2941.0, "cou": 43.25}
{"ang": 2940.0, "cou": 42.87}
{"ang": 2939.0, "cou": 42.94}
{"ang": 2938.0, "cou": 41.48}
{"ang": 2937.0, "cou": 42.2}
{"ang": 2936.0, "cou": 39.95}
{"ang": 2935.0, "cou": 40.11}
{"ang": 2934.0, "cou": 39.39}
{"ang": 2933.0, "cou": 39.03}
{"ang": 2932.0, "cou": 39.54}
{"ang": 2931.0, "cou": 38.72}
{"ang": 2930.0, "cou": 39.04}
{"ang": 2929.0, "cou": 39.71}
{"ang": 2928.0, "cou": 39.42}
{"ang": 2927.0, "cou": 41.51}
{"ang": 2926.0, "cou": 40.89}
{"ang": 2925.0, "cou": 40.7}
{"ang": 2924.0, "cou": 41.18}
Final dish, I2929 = 39.4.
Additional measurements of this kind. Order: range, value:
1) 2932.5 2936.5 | 39.6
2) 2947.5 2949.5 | 43.6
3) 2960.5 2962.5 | 40.9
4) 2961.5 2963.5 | 40.8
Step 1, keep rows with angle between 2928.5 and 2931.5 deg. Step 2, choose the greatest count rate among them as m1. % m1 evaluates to 39.71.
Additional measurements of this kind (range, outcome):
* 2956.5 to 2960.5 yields 41.37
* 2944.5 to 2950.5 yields 44.43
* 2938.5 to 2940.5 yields 42.94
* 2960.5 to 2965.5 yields 41.06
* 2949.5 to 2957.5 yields 45.54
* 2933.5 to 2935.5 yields 40.11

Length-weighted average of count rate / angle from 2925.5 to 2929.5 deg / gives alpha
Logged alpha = 40.4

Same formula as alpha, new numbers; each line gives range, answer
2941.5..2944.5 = 43.8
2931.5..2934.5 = 39.3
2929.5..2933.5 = 39.1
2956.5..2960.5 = 41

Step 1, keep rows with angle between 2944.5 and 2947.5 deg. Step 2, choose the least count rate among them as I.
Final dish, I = 42.66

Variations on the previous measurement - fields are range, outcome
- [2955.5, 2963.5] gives 39.36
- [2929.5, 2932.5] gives 38.72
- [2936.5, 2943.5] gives 41.48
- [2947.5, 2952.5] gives 43.14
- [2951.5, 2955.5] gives 39.84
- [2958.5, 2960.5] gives 41.14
